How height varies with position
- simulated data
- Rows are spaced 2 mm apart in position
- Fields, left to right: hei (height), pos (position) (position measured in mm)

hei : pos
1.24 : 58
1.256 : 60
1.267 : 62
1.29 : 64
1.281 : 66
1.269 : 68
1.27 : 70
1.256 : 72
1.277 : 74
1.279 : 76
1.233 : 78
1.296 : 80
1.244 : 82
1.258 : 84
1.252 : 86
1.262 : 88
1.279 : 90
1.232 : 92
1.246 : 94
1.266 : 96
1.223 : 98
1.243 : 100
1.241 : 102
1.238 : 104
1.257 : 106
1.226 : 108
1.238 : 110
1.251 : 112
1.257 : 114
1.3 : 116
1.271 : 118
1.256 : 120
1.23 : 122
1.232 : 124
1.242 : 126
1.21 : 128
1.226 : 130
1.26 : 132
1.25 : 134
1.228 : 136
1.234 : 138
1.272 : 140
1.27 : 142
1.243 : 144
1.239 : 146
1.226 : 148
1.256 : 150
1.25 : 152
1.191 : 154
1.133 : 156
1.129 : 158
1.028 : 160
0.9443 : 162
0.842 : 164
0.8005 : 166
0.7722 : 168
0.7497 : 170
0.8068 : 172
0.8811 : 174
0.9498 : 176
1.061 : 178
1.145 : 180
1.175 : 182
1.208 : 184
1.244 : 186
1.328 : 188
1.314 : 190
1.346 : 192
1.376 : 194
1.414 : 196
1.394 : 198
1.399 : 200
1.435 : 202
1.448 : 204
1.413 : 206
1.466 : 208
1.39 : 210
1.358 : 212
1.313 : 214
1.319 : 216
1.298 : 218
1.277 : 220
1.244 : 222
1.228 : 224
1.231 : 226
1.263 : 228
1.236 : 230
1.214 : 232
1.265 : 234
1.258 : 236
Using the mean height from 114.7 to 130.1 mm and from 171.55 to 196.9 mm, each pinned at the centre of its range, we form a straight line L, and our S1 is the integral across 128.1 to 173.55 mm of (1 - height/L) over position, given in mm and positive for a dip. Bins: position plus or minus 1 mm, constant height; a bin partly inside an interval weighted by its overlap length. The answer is 4.18 mm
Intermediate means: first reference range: 1.25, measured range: 1.11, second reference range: 1.18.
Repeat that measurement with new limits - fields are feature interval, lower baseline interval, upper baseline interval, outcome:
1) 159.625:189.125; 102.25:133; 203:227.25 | 6.83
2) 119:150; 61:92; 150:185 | -3.90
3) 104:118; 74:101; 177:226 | 0.14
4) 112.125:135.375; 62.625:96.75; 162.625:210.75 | -0.37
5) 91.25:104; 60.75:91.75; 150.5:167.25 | -0.35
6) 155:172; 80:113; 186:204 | 5.28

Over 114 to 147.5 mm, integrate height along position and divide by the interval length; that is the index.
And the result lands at 1.25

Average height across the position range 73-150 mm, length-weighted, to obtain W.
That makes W 1.25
